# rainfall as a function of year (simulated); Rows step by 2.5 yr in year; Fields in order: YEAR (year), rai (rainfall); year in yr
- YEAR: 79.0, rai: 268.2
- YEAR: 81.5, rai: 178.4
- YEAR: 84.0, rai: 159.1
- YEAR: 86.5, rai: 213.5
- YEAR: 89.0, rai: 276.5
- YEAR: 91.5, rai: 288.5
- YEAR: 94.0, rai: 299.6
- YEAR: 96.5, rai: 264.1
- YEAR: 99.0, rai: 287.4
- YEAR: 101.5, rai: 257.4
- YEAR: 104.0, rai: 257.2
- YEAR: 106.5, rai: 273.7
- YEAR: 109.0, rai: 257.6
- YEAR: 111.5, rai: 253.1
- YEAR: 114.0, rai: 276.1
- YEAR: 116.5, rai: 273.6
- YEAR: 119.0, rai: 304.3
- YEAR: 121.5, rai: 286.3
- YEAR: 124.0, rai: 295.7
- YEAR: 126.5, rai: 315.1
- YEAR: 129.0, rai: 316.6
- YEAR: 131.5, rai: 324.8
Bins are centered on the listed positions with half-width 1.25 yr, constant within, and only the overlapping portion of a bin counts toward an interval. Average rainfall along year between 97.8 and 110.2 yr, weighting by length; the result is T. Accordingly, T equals 267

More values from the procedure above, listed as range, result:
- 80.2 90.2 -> 207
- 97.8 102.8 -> 272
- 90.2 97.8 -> 284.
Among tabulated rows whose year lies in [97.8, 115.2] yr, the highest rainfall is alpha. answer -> 287.4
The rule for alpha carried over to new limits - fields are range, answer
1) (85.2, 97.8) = 299.6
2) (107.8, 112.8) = 257.6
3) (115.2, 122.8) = 304.3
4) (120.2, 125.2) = 295.7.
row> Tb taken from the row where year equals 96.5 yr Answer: 264.1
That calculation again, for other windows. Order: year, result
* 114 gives 276.1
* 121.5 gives 286.3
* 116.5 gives 273.6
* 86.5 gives 213.5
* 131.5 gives 324.8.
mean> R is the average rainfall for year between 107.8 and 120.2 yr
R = 273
